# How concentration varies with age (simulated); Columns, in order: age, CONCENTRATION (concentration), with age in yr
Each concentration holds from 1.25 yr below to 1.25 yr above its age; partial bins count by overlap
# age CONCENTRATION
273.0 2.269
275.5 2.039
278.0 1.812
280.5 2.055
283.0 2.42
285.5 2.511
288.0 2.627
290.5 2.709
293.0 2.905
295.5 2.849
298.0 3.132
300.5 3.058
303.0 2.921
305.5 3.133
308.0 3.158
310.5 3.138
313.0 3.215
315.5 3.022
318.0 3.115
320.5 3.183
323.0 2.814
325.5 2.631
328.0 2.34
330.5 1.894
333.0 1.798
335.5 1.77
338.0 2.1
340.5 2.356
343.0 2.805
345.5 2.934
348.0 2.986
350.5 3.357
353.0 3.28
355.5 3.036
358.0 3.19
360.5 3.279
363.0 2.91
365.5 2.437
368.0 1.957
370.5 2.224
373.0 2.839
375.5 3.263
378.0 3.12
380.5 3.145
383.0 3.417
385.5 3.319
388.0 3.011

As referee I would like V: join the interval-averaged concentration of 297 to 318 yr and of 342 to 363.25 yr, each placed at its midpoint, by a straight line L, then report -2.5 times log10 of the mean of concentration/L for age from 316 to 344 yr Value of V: 0.255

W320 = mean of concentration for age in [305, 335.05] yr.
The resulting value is 2.75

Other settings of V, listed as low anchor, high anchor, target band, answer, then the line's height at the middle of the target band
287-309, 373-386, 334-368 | 0.13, 3.12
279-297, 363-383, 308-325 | -0.16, 2.64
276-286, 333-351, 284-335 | -0.20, 2.33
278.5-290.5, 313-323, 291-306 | -0.11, 2.68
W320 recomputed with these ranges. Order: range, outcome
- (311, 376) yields 2.72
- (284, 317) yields 2.95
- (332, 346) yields 2.27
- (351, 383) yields 2.92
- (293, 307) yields 3.01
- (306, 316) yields 3.14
